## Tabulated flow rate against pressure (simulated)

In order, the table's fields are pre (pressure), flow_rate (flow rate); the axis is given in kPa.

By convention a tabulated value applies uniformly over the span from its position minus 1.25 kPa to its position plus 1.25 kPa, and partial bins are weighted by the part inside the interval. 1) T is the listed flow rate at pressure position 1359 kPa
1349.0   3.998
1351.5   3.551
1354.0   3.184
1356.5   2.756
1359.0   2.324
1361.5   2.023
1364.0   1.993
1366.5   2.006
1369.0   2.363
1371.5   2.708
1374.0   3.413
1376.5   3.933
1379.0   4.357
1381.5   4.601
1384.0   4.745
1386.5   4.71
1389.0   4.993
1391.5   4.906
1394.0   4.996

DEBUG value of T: 2.324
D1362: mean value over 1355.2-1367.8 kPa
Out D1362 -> 2.22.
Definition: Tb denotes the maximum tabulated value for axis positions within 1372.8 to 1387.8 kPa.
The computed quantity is 4.745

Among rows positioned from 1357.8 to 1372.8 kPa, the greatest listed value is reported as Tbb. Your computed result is 2.708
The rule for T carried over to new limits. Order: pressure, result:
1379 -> 4.357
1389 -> 4.993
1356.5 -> 2.756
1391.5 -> 4.906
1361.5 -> 2.023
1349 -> 3.998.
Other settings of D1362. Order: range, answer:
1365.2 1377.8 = 2.89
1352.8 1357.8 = 2.96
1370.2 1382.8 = 3.8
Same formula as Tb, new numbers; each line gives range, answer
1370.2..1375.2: 3.413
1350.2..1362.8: 3.551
